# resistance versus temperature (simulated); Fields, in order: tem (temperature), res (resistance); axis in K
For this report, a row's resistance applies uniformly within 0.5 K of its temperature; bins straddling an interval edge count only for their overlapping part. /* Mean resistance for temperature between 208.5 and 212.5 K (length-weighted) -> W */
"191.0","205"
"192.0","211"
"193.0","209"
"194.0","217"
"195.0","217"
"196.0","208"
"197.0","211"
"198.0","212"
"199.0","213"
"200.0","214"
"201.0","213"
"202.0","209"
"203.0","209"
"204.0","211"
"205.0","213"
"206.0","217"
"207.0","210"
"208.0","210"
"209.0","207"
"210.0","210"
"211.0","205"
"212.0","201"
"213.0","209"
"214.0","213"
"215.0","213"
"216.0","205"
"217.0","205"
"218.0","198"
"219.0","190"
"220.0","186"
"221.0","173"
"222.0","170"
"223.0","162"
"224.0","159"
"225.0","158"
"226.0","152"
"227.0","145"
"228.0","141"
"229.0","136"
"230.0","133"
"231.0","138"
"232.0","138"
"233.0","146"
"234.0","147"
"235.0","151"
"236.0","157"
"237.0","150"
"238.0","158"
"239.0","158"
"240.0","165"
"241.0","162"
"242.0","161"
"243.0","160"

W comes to 206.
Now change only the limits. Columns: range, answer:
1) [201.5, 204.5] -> 210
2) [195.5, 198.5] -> 210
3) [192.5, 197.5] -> 212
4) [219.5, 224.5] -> 170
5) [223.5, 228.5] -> 151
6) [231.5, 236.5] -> 148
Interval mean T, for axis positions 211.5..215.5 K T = 209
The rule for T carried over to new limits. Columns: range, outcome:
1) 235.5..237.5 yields 154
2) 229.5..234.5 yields 140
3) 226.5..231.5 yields 139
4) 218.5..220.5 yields 188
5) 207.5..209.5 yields 208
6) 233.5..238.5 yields 153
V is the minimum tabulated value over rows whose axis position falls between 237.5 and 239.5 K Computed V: 158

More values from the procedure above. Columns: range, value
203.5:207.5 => 210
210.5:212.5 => 201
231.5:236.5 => 138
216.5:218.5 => 198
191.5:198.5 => 208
